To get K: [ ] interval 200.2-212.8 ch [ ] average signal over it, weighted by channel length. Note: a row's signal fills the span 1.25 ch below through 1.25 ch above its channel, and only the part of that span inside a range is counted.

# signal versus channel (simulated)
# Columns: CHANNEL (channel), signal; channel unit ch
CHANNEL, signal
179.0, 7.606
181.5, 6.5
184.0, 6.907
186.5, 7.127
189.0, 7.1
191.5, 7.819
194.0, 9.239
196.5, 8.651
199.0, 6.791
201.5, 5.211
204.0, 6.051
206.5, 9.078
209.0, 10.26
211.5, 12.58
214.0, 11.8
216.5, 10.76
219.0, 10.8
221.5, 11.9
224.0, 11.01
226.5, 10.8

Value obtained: 8.64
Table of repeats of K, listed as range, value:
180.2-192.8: 7.1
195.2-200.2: 7.75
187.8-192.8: 7.48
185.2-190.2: 7.11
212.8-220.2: 11.1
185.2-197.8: 7.98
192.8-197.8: 8.92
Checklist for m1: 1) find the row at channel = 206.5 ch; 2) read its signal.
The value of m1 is 9.078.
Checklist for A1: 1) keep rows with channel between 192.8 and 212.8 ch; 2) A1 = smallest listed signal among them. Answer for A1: 5.211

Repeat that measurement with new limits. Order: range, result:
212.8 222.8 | 10.76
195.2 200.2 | 6.791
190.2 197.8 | 7.819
